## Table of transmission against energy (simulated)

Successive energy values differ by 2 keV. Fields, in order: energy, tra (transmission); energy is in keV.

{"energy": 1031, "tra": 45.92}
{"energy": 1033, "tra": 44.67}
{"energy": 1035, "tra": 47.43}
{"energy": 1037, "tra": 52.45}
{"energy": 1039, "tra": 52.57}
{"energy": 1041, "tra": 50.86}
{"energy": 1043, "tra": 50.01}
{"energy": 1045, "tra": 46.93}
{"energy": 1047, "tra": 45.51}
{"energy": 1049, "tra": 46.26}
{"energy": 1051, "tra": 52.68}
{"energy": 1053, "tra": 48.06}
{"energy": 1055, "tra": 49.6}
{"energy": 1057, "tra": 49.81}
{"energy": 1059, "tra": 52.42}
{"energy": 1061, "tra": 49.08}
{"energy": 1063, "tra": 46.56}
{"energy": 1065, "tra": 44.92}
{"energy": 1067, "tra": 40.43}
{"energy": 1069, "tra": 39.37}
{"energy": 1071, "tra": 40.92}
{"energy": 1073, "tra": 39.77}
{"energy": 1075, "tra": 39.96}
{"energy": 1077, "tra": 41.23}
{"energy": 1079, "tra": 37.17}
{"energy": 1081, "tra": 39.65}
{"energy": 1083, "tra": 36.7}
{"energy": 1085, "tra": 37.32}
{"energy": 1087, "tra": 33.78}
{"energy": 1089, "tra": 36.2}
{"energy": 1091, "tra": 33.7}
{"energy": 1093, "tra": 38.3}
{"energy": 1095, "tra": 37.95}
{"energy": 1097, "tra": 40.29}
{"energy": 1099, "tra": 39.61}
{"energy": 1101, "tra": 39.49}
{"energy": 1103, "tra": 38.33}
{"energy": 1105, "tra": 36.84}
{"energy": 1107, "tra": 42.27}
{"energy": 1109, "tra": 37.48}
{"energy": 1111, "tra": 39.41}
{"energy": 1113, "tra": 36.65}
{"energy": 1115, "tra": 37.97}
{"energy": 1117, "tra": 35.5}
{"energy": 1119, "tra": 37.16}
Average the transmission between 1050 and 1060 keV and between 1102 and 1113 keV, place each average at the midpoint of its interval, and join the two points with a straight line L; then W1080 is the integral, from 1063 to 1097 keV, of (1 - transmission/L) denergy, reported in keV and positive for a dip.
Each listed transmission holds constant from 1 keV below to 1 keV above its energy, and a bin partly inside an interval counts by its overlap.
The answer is 4.6 keV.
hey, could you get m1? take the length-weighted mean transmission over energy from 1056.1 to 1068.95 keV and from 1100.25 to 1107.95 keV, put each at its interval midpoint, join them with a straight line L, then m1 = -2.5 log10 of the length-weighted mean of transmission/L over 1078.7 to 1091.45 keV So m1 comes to 0.17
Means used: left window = 46.6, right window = 39.2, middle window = 36.4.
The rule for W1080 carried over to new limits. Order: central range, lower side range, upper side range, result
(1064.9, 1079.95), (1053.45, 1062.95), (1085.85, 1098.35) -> 1.39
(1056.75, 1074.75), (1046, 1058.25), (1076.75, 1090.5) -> -0.25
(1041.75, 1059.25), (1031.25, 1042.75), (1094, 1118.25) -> -0.63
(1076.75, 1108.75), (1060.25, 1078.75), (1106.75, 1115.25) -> 1.70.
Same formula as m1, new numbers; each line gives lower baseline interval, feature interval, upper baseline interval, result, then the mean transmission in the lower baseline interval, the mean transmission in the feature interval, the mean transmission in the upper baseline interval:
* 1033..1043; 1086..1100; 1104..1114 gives 0.11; 50.1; 37.1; 38.5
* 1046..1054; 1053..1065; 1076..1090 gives -0.09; 48.1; 49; 37.4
